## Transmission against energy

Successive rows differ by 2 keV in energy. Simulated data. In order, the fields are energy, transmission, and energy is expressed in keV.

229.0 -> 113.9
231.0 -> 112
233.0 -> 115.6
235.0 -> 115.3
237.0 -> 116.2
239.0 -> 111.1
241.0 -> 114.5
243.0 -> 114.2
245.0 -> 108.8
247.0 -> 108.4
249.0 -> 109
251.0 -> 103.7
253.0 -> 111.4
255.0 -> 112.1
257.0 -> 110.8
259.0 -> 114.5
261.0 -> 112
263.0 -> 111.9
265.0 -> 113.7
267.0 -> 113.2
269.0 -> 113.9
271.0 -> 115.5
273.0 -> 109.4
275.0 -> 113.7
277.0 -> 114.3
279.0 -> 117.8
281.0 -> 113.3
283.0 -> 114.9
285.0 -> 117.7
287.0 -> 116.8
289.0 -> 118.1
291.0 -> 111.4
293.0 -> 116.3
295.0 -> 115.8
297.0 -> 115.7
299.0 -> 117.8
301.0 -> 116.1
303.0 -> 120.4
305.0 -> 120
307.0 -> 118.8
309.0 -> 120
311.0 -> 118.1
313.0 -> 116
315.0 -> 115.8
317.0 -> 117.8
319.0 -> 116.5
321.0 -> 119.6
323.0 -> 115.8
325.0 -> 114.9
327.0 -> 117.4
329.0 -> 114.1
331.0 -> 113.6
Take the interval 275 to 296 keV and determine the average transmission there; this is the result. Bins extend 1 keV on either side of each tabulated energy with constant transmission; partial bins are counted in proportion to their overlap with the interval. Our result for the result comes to 116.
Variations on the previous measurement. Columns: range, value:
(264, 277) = 113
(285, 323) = 117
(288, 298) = 115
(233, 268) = 112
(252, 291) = 114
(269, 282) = 114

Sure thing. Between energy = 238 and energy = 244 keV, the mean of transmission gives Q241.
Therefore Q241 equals 113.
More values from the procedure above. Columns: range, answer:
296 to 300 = 117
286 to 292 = 115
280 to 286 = 115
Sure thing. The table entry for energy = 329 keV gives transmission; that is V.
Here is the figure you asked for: 114.1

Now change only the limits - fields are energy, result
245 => 108.8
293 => 116.3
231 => 112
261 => 112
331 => 113.6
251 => 103.7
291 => 111.4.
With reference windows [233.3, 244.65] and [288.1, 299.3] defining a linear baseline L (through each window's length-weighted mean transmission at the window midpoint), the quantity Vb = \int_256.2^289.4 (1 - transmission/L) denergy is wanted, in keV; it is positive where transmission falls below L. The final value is 0.3 keV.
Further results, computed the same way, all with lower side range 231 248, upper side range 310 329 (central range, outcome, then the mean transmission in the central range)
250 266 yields 0.4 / 111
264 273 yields 0.1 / 114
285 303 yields -0.1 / 116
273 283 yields 0.0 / 114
